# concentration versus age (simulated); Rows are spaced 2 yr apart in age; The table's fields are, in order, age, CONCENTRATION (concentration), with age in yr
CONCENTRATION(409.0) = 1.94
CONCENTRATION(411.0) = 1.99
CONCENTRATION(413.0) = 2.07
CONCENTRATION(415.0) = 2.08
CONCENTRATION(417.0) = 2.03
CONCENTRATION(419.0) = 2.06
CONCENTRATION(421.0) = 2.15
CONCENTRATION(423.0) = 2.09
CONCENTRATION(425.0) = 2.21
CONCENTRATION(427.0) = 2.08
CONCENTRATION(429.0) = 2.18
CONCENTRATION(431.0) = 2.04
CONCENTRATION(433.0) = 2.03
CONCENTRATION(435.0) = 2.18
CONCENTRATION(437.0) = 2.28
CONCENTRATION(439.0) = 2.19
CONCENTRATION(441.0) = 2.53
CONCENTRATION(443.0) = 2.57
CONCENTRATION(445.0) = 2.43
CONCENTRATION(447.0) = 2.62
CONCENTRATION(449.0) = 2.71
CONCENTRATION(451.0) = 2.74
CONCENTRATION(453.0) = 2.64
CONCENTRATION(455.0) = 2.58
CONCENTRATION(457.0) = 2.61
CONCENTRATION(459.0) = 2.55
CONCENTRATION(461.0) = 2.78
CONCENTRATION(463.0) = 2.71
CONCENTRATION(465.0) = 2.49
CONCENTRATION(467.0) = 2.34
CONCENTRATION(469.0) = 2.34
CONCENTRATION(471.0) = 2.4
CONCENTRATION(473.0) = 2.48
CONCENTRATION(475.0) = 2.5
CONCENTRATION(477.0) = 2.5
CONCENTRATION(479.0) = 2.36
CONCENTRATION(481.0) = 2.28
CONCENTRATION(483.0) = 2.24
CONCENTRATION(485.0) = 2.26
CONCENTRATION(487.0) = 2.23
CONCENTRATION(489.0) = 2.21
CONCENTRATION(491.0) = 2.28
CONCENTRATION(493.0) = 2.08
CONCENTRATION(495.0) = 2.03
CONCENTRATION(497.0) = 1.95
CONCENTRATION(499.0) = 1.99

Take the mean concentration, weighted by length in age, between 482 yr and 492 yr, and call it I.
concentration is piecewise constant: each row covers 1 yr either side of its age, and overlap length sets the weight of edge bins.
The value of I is 2.24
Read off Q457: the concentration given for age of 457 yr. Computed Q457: 2.61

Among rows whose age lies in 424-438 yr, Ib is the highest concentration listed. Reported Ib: 2.28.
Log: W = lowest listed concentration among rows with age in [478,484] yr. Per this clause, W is 2.24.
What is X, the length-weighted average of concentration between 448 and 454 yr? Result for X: 2.7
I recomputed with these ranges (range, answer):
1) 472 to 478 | 2.49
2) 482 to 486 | 2.25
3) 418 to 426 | 2.13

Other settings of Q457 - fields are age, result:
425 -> 2.21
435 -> 2.18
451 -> 2.74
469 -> 2.34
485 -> 2.26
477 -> 2.5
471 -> 2.4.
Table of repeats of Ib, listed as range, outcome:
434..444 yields 2.57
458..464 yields 2.78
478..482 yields 2.36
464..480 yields 2.5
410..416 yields 2.08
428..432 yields 2.18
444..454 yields 2.74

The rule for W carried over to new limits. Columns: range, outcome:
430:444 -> 2.03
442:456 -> 2.43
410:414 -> 1.99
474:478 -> 2.5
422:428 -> 2.08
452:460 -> 2.55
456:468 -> 2.34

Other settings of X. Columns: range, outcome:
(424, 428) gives 2.15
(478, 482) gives 2.32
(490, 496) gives 2.13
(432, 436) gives 2.1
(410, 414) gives 2.03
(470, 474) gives 2.44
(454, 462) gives 2.63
